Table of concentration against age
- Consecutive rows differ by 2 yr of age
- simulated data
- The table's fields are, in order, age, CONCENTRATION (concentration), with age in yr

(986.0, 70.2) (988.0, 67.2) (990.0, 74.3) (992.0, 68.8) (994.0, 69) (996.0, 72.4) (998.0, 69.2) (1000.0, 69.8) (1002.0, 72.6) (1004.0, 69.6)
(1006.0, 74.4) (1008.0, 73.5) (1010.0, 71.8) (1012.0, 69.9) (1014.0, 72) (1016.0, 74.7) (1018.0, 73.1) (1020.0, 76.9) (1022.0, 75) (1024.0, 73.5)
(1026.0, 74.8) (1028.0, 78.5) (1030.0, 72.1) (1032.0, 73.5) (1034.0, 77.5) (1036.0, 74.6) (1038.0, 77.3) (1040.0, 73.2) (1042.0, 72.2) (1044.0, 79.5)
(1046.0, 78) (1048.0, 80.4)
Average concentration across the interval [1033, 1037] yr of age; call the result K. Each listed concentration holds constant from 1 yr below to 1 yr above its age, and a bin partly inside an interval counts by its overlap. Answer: 76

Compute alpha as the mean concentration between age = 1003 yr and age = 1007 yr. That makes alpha 72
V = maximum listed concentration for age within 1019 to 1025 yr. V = 76.9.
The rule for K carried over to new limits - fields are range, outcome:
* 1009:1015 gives 71.2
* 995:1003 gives 71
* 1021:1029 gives 75.5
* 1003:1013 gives 71.8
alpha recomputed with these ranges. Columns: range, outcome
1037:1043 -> 74.2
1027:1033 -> 74.7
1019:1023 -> 76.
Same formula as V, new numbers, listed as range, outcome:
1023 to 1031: 78.5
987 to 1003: 74.3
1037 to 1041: 77.3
